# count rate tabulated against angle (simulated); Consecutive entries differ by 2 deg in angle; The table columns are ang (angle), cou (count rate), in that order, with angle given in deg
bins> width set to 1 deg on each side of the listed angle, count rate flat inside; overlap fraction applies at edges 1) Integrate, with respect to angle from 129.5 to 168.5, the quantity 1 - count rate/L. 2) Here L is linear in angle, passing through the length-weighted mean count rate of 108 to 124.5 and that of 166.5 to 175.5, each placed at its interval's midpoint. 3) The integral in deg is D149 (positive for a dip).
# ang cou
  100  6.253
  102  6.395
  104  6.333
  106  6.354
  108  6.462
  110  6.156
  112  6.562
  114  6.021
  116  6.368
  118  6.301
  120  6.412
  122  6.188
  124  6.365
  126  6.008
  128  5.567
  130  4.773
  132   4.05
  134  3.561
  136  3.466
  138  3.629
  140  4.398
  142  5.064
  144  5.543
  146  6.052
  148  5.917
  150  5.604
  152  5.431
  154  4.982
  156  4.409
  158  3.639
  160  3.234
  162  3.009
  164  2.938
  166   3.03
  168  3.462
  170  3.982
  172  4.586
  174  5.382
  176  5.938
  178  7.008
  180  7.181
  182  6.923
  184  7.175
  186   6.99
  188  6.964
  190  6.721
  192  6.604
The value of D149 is 6.3 deg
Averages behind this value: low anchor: 6.3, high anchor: 4.37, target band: 4.31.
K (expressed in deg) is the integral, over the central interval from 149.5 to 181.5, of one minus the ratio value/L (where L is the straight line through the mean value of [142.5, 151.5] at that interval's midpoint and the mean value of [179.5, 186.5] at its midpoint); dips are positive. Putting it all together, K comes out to 8.9 deg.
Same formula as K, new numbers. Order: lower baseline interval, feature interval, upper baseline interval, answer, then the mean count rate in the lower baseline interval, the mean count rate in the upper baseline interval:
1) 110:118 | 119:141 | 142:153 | 3.9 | 6.29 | 5.65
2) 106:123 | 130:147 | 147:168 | 2.0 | 6.31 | 4.18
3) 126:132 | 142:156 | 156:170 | -4.7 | 5.12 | 3.36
